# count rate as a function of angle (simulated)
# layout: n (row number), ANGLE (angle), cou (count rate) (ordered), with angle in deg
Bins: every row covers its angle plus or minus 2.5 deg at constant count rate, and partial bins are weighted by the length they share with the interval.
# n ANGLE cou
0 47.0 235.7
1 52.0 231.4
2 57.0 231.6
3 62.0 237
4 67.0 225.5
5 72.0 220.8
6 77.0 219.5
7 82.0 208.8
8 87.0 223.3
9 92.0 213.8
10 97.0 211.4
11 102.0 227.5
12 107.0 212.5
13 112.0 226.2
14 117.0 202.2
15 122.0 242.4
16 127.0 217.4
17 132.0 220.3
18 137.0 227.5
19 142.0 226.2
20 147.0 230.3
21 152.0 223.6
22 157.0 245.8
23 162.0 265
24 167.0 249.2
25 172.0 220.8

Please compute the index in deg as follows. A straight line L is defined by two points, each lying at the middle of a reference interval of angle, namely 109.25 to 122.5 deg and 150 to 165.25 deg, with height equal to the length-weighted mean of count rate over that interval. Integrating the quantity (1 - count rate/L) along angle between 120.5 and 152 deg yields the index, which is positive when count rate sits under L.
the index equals 0.83 deg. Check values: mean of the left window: 221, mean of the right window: 246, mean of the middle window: 227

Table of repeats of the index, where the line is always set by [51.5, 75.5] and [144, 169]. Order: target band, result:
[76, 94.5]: 1.3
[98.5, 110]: 0.7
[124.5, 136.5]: 0.9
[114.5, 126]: 0.7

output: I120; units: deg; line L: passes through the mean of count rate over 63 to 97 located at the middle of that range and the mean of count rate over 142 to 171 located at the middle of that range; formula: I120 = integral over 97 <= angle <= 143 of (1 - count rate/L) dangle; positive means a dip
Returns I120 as 1.7 deg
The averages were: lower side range 219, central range 222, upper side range 240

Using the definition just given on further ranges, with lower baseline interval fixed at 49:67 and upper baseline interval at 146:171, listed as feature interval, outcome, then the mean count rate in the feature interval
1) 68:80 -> 0.7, 220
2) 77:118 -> 3.4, 216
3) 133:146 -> 0.7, 226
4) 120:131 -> 0.5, 228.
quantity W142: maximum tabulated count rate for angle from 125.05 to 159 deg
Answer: 245.8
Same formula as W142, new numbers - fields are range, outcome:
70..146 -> 242.4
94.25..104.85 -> 227.5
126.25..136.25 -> 220.3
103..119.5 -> 226.2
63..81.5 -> 225.5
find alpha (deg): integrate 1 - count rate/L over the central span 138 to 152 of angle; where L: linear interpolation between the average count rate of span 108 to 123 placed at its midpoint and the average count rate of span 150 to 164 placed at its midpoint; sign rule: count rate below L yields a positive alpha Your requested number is 0.6 deg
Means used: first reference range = 221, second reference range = 245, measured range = 227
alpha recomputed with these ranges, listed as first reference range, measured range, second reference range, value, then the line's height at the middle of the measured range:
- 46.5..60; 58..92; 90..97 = 0.0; 222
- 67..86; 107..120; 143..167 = 0.8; 229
